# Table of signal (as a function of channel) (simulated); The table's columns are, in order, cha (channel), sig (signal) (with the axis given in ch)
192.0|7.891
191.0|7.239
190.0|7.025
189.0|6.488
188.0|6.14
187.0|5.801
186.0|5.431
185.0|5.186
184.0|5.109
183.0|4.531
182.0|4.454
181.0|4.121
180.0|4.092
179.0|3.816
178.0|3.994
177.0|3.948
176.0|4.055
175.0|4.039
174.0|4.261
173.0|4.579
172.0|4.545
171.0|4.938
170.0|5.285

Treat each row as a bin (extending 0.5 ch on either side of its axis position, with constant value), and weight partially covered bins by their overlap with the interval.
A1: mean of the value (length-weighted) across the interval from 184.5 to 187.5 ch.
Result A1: 5.47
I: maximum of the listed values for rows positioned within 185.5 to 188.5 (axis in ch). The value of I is 6.14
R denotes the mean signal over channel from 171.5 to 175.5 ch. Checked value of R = 4.36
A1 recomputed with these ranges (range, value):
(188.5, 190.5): 6.76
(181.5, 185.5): 4.82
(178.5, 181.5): 4.01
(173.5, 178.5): 4.06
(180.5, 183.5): 4.37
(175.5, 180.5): 3.98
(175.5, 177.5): 4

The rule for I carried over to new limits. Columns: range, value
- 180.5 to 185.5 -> 5.186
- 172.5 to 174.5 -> 4.579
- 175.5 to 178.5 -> 4.055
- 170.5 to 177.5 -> 4.938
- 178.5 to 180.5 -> 4.092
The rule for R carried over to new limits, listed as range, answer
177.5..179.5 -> 3.91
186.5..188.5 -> 5.97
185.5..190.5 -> 6.18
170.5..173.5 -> 4.69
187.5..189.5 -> 6.31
